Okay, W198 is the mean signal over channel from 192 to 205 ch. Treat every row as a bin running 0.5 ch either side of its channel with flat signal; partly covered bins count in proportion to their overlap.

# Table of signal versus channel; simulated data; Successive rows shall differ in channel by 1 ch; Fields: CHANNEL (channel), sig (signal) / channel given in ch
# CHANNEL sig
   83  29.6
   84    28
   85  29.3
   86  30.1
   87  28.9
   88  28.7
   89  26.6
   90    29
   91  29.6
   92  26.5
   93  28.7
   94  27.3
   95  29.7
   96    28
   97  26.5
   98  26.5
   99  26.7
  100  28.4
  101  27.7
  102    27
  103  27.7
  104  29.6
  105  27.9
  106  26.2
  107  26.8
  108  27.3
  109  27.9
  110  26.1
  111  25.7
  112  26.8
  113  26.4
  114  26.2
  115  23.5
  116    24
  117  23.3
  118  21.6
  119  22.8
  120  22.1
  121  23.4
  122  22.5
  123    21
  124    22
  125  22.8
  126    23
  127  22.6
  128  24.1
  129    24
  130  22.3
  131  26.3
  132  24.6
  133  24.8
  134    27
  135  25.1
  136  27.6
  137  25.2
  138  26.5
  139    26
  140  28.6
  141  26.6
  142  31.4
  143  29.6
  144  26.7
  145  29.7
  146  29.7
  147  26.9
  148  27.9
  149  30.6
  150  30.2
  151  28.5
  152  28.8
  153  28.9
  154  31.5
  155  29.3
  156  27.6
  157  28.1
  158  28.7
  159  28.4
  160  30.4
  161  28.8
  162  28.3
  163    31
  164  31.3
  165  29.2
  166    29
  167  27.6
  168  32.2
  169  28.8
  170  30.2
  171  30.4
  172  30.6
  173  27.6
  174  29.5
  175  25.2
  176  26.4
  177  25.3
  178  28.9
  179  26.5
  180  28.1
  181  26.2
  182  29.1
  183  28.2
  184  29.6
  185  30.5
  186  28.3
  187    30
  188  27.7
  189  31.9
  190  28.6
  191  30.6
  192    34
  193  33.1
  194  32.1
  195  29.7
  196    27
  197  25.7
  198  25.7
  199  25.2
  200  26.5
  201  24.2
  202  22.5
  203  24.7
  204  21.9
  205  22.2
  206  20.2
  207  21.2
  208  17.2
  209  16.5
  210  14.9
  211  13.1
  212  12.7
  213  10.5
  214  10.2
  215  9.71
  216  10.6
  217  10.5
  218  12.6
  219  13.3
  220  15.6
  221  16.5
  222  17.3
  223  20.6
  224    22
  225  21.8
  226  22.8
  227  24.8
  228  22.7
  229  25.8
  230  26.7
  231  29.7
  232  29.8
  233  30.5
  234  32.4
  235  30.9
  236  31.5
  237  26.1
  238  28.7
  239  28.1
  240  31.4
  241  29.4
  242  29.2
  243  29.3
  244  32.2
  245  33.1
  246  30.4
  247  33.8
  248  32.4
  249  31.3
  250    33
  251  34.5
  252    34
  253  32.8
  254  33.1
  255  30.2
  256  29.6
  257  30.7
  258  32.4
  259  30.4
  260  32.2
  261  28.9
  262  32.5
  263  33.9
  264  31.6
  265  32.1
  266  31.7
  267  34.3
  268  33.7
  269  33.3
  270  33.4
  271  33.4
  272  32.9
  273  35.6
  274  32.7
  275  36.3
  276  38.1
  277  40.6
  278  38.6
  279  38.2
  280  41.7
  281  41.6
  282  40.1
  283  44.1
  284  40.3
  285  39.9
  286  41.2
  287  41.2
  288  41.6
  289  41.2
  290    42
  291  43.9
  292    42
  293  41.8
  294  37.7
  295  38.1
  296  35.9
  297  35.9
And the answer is 26.6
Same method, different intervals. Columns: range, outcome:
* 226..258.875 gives 30.2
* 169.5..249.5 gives 25.2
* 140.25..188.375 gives 28.8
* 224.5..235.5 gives 27.1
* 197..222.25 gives 17.6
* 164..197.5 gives 29.1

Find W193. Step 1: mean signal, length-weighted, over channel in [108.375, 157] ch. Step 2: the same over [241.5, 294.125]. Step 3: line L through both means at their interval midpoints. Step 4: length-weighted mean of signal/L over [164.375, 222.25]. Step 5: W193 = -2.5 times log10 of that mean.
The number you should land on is 0.24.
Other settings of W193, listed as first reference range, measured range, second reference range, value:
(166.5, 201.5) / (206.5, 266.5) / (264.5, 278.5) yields 0.26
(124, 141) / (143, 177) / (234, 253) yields -0.10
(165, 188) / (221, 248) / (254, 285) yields 0.18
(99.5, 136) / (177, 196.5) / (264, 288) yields 0.04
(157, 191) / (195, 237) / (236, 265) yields 0.39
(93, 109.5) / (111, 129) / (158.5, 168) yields 0.20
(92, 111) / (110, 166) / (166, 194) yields 0.07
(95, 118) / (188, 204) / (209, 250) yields -0.15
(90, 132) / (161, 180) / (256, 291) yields 0.03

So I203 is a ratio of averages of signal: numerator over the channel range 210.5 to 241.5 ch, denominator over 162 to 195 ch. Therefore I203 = 0.7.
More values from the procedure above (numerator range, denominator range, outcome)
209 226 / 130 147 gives 0.55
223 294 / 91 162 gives 1.25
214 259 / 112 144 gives 1.06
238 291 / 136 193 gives 1.20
